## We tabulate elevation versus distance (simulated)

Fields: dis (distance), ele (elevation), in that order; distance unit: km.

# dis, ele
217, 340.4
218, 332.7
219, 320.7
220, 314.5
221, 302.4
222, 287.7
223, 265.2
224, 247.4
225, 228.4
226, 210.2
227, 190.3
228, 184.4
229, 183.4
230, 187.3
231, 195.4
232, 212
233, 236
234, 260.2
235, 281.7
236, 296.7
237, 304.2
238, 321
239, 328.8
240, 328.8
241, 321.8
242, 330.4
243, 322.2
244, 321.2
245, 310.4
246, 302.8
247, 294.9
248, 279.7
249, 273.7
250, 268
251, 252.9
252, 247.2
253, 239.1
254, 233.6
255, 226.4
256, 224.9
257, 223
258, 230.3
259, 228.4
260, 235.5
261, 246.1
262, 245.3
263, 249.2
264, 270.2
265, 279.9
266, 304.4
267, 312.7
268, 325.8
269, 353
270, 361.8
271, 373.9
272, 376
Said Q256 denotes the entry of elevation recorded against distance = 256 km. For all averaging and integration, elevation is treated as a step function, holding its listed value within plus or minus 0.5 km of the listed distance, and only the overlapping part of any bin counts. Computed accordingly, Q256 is 224.9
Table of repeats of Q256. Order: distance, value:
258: 230.3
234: 260.2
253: 239.1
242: 330.4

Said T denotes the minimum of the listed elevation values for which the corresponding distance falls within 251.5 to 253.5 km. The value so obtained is 239.1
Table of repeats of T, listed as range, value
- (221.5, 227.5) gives 190.3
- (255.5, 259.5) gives 223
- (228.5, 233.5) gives 183.4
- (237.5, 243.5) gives 321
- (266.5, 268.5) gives 312.7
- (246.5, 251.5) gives 252.9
